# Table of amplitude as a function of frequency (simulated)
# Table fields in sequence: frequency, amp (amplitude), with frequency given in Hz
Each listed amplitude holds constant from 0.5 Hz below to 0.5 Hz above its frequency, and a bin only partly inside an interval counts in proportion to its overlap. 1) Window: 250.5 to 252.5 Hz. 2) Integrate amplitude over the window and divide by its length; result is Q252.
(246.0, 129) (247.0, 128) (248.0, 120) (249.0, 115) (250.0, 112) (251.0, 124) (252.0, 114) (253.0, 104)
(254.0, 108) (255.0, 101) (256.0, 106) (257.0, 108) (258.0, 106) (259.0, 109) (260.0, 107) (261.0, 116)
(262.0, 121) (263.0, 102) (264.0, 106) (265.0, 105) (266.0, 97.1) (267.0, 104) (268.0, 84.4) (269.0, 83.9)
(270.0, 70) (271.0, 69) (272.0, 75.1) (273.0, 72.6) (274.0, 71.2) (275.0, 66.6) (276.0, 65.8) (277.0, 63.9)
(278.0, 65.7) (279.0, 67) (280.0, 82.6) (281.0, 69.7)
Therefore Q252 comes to 119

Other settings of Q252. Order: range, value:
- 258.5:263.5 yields 111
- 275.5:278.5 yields 65.1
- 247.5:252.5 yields 117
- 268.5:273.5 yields 74.1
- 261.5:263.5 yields 112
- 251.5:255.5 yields 107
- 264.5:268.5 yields 97.6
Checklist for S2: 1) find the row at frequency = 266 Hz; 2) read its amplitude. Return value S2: 97.1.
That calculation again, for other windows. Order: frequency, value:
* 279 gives 67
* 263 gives 102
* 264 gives 106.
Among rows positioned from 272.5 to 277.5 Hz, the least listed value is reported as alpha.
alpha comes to 63.9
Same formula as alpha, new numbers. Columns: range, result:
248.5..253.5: 104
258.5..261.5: 107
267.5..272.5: 69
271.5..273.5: 72.6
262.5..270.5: 70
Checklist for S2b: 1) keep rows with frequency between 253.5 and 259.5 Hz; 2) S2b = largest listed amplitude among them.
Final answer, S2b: 109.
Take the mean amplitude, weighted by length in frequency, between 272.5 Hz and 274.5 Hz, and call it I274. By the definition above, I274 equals 71.9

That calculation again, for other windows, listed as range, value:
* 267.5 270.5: 79.4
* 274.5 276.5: 66.2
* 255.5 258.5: 107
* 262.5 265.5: 104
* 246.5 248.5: 124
